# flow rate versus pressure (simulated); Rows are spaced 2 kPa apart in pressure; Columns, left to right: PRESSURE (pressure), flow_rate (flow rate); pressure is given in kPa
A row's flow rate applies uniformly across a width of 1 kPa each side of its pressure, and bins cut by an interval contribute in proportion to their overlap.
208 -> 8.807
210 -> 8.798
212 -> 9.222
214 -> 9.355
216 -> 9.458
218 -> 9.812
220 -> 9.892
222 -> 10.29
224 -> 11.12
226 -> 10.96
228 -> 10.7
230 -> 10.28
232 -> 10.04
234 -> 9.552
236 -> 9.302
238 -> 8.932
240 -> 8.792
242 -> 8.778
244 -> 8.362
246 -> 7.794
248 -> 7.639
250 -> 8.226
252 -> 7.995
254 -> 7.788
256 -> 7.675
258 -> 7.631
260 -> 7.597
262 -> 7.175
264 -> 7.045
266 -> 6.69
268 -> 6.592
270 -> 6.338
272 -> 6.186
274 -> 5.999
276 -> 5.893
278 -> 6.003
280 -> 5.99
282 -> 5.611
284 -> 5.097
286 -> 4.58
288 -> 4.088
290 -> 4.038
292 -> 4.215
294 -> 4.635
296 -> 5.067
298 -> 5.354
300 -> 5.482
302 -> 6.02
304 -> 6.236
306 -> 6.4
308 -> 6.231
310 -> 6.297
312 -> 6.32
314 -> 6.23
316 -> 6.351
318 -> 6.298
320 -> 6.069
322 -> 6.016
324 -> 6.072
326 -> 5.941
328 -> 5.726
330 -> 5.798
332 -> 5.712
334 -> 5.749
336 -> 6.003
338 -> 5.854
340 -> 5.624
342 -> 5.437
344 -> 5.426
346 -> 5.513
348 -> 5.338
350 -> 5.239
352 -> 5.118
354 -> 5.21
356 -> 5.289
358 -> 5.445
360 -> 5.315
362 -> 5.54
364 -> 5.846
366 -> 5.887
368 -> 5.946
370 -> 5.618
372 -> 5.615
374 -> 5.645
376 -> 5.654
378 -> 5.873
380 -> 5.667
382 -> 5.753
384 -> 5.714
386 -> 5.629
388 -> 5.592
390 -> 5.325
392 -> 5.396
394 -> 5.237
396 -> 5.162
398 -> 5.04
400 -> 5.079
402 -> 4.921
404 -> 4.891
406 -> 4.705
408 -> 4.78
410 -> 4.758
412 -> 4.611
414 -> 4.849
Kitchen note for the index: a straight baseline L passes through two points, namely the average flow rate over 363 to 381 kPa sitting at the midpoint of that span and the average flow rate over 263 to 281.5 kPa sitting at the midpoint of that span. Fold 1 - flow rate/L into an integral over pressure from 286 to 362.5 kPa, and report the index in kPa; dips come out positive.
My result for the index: 5.33 kPa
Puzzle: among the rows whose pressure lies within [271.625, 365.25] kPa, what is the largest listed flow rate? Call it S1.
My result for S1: 6.4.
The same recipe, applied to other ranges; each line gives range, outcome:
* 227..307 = 10.7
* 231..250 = 10.04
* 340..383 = 5.946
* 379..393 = 5.753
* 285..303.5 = 6.02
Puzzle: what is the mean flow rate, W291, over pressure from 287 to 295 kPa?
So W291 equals 4.24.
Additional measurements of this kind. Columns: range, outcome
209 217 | 9.21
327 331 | 5.76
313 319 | 6.29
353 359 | 5.31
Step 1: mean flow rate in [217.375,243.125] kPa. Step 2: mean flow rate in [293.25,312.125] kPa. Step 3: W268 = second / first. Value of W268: 0.6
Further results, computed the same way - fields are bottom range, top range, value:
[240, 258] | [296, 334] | 0.74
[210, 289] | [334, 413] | 0.68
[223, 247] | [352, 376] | 0.58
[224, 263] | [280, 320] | 0.63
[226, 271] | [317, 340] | 0.71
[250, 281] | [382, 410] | 0.75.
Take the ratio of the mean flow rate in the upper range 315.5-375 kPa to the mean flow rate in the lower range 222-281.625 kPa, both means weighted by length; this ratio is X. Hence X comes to 0.7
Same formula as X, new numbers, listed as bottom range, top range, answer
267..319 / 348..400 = 0.97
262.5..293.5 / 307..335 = 1.08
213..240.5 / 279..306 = 0.52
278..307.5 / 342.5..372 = 1.05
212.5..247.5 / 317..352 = 0.60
